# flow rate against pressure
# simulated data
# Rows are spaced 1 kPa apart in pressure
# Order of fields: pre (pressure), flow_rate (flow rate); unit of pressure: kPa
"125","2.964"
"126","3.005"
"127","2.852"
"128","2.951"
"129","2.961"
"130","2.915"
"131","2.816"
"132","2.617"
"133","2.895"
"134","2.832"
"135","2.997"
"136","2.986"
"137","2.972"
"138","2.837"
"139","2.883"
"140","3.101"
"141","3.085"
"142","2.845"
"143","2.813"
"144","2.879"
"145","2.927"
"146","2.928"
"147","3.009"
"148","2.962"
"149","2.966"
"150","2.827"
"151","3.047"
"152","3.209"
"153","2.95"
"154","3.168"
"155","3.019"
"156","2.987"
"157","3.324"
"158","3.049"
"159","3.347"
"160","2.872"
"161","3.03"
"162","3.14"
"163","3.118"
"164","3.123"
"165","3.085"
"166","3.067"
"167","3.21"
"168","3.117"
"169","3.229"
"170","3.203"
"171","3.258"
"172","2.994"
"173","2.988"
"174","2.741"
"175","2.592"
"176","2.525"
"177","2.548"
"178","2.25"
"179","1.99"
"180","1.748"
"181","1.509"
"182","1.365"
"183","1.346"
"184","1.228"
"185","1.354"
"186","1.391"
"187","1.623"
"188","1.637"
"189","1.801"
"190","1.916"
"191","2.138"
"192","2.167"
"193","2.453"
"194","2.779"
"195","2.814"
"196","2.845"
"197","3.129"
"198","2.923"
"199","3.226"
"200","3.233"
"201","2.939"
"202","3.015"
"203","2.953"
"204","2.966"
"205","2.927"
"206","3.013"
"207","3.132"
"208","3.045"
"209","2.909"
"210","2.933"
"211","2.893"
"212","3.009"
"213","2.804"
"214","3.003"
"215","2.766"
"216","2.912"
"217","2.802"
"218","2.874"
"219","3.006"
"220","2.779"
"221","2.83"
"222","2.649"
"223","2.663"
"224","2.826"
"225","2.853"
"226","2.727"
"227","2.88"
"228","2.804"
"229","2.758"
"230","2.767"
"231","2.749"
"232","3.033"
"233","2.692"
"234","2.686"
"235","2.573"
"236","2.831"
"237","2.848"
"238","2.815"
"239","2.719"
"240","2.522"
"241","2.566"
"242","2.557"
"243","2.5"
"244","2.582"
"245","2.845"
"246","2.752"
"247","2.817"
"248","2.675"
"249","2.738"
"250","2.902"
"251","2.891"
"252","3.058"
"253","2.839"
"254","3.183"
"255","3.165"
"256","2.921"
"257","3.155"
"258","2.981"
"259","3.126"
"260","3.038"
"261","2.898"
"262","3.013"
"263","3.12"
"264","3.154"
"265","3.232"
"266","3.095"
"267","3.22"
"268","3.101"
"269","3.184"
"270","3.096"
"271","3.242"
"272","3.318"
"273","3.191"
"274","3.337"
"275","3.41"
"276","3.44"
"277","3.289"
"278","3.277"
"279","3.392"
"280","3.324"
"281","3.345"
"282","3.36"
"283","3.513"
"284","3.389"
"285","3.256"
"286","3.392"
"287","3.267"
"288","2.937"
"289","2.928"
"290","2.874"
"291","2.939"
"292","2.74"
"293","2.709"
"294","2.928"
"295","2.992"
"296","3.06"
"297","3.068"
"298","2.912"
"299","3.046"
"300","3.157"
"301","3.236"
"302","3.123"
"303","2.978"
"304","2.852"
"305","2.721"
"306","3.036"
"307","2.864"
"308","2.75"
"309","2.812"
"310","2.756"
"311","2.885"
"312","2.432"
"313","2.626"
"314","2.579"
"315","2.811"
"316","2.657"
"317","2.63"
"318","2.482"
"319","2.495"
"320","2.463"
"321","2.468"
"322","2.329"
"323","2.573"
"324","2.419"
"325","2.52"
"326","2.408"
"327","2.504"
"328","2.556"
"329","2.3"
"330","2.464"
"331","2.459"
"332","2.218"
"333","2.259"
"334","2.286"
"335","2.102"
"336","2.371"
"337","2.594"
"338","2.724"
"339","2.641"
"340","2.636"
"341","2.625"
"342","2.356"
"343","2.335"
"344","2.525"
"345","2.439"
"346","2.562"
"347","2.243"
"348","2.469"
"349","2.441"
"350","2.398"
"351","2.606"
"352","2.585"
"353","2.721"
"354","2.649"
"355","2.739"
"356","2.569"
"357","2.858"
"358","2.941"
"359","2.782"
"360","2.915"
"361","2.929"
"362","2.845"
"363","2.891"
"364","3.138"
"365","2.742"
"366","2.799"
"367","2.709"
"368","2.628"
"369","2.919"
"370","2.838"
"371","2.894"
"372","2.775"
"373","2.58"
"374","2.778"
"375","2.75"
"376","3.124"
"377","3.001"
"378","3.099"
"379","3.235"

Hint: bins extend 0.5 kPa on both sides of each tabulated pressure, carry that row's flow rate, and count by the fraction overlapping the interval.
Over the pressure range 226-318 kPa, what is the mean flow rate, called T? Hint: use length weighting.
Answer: 2.96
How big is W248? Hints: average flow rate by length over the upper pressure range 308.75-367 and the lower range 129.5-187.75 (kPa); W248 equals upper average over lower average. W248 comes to 0.9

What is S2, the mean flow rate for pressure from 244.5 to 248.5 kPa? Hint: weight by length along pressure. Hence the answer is 2.77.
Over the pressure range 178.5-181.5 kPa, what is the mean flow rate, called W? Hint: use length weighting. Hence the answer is 1.75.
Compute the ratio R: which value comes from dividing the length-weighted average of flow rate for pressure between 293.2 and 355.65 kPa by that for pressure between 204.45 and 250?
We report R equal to 0.94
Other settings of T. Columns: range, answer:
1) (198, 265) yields 2.88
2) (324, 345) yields 2.44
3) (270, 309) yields 3.12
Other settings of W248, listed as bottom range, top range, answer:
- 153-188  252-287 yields 1.23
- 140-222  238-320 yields 1.09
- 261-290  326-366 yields 0.80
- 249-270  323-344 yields 0.80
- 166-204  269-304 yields 1.29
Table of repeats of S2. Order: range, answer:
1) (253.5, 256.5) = 3.09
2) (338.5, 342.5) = 2.56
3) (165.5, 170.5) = 3.17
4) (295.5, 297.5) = 3.06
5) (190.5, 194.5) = 2.38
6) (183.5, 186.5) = 1.32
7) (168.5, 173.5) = 3.13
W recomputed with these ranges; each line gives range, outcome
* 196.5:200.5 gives 3.13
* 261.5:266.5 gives 3.12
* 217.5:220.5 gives 2.89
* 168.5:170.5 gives 3.22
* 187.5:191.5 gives 1.87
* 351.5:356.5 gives 2.65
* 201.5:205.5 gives 2.97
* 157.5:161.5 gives 3.07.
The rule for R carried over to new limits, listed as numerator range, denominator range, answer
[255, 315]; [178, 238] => 1.19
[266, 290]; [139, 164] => 1.08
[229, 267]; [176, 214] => 1.18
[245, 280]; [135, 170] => 1.02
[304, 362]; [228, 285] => 0.86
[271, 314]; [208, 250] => 1.10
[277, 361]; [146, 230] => 1.01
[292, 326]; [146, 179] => 0.93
